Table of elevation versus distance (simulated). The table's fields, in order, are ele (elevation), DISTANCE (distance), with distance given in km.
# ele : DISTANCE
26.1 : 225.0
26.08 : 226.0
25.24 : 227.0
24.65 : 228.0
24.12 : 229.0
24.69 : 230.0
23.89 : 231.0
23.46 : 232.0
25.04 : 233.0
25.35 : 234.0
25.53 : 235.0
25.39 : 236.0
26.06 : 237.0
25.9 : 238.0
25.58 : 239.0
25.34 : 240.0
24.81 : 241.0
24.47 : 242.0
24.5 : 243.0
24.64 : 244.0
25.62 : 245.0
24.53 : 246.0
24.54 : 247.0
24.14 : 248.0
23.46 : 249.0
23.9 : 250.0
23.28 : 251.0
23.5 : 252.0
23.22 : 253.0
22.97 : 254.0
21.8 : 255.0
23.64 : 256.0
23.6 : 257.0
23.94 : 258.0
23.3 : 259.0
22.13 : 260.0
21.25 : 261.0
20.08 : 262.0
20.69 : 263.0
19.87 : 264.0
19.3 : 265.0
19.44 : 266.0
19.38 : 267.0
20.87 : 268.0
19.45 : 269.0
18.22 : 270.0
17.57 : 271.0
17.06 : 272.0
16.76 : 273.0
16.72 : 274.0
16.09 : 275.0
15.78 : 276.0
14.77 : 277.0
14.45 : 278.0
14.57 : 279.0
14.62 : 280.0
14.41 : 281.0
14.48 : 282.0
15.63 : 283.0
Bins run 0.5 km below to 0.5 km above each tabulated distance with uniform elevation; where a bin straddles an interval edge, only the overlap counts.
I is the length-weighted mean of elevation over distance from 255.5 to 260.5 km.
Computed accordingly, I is 23.3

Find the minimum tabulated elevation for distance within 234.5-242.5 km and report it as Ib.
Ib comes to 24.47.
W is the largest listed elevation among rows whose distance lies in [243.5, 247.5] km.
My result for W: 25.62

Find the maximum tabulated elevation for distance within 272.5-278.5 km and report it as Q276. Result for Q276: 16.76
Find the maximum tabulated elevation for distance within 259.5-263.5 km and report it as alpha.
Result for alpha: 22.13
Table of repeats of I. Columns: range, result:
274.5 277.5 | 15.5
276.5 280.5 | 14.6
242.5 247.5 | 24.8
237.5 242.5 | 25.2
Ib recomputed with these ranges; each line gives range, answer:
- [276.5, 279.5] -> 14.45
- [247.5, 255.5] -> 21.8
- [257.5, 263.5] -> 20.08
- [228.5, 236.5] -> 23.46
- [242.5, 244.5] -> 24.5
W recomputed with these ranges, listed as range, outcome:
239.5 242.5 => 25.34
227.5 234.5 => 25.35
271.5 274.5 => 17.06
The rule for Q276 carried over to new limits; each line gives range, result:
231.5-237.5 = 26.06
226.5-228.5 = 25.24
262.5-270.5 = 20.87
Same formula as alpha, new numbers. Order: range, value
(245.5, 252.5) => 24.54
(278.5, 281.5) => 14.62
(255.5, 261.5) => 23.94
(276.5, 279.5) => 14.77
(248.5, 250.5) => 23.9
